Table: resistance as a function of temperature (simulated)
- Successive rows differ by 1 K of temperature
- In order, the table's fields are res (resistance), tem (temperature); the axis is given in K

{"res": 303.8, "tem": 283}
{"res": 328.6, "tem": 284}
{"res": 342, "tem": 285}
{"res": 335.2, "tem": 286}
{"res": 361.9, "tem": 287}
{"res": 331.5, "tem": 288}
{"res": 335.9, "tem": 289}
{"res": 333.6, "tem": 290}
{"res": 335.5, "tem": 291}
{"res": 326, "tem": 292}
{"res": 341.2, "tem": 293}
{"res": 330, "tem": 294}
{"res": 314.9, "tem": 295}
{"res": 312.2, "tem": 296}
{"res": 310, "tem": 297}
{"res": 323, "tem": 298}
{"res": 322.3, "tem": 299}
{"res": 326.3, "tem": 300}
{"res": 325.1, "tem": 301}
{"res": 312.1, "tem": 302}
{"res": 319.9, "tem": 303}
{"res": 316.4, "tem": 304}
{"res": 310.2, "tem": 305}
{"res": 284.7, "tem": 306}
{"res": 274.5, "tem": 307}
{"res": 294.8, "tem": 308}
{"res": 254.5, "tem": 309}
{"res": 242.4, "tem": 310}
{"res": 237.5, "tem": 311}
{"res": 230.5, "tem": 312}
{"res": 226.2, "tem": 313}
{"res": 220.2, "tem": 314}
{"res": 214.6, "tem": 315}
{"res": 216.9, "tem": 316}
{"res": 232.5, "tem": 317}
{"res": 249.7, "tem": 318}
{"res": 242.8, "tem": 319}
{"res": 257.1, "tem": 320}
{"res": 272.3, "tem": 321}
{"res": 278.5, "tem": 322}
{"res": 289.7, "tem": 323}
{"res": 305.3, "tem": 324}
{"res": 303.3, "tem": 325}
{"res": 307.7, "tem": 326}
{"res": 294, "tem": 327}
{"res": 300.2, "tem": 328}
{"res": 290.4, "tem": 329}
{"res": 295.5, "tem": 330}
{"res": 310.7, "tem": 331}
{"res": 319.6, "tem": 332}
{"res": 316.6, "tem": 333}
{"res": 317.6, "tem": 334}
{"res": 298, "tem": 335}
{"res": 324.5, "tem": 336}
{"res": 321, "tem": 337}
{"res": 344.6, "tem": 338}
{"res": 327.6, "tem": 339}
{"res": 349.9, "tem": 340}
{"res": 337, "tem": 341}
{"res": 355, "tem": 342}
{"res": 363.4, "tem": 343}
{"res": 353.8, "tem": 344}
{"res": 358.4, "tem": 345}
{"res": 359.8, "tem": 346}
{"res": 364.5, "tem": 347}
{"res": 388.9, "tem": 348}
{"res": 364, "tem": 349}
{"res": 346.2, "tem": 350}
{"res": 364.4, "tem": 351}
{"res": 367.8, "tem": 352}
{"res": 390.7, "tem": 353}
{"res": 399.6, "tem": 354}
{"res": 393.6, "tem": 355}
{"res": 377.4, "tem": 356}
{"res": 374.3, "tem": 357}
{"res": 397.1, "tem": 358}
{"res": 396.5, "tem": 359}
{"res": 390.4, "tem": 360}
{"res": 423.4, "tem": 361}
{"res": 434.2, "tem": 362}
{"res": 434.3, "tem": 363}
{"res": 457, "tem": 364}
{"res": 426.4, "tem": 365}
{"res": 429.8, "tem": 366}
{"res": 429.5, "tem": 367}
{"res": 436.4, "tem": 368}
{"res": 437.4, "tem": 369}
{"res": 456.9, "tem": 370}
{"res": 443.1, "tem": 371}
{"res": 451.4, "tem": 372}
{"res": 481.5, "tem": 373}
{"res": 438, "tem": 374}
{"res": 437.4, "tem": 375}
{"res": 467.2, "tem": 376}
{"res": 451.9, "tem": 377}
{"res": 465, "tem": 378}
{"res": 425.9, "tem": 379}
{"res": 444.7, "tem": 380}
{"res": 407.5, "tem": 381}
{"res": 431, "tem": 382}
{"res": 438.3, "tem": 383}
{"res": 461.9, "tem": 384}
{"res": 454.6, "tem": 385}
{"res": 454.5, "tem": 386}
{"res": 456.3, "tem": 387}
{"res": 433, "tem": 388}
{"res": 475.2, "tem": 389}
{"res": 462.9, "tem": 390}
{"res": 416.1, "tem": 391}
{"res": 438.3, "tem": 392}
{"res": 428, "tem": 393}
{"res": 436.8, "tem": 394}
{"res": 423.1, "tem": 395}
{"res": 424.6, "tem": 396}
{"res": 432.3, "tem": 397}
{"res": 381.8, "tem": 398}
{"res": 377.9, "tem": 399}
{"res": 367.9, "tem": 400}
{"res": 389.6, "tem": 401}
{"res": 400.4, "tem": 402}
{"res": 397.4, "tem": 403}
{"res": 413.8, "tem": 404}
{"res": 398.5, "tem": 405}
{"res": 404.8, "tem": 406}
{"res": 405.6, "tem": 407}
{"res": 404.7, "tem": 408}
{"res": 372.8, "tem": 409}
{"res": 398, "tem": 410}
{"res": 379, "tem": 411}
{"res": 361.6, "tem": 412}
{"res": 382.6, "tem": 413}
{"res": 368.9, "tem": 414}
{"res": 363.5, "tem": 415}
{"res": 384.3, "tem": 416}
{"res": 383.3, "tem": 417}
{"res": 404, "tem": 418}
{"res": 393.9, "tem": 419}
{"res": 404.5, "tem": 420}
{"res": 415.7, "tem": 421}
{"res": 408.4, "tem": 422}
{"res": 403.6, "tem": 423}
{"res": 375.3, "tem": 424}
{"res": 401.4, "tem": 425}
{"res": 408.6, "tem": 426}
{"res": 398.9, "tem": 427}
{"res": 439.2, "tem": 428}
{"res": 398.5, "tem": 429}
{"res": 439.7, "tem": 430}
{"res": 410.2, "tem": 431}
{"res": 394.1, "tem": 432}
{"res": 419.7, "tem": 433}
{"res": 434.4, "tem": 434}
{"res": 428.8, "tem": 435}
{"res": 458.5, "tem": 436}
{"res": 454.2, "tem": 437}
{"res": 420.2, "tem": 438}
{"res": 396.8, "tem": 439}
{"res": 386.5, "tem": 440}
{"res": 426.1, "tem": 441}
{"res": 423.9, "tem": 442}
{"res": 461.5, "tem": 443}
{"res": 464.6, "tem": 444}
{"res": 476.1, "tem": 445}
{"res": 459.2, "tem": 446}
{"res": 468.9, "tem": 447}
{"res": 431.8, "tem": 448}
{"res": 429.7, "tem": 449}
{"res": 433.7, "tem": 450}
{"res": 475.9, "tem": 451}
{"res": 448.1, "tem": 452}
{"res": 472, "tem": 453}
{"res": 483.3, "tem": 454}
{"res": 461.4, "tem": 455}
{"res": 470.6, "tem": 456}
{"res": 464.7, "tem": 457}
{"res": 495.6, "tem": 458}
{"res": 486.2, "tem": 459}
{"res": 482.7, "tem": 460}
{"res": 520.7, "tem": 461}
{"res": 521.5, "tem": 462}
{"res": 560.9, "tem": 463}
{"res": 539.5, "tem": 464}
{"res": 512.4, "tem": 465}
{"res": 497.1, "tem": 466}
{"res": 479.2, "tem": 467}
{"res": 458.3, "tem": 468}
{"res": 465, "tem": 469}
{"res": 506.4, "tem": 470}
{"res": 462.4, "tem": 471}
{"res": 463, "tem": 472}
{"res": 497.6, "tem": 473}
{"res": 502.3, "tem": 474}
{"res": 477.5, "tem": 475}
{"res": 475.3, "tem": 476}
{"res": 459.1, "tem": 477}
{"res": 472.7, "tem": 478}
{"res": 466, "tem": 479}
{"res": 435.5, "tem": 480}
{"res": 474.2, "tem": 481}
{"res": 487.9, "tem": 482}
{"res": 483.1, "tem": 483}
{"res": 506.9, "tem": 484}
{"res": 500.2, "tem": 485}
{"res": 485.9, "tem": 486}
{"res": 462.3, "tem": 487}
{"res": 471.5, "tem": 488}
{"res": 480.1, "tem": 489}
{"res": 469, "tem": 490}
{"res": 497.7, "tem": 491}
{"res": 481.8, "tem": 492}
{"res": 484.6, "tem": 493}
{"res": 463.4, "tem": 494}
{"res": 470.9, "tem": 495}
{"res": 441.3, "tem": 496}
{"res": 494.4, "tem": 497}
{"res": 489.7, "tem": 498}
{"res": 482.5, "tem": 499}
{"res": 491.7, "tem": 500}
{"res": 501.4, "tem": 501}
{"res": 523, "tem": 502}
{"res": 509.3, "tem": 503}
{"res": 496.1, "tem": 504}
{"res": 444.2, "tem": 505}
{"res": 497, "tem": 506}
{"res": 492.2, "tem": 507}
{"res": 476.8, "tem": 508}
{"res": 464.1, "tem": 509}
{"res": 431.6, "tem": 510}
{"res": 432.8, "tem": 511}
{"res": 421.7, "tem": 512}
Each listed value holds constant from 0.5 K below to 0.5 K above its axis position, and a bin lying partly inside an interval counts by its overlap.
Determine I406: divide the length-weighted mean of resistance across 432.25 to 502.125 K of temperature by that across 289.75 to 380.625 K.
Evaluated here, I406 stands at 1.4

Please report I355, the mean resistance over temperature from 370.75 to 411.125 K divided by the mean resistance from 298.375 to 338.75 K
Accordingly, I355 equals 1.49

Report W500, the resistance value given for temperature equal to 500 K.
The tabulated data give 491.7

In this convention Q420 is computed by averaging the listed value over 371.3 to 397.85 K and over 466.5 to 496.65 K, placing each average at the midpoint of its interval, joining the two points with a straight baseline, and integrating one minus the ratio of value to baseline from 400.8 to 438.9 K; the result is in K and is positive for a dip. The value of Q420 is 4.3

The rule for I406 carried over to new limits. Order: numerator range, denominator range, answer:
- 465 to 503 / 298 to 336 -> 1.70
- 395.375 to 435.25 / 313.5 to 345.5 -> 1.34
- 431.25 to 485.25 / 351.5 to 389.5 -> 1.08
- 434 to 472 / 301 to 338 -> 1.66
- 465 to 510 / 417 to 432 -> 1.18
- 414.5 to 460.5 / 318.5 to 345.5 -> 1.38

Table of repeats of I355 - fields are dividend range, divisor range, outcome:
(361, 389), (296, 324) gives 1.62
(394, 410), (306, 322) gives 1.62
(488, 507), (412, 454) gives 1.15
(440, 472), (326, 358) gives 1.38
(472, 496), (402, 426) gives 1.22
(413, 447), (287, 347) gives 1.37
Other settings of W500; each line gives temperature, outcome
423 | 403.6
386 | 454.5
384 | 461.9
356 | 377.4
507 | 492.2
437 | 454.2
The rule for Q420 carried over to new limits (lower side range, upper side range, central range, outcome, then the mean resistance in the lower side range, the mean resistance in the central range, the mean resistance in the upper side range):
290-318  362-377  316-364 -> 4.8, 287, 338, 445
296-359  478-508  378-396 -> -3.2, 313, 441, 482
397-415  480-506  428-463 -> -1.6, 389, 451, 483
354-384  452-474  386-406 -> 1.3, 430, 419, 490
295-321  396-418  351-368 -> -3.7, 275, 407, 390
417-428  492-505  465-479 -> -0.7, 402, 479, 485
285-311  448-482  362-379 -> -2.6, 314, 445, 480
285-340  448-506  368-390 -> -4.5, 298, 448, 482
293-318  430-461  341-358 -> -1.8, 282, 370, 448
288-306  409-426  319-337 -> 2.2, 322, 298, 389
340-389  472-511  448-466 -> -0.9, 414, 485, 479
